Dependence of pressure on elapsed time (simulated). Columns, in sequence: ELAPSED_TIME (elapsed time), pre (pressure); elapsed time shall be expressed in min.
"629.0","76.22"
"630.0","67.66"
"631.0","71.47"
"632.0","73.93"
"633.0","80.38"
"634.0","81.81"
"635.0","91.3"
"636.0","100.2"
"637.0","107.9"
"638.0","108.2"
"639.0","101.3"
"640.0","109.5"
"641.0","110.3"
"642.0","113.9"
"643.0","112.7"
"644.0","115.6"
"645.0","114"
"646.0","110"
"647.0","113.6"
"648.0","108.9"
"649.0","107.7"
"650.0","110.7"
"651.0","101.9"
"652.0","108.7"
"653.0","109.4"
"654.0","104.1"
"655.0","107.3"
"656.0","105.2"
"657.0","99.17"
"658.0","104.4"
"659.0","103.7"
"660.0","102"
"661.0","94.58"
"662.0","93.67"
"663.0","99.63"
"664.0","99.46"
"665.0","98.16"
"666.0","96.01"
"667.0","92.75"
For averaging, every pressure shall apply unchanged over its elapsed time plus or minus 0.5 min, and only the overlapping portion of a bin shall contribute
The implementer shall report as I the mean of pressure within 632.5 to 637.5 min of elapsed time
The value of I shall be 92.3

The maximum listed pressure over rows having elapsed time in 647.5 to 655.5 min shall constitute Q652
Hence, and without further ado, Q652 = 110.7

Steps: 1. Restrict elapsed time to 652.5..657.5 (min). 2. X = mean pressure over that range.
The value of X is 105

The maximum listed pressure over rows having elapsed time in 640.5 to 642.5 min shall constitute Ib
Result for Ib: 113.9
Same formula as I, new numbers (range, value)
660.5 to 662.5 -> 94.1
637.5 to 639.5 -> 105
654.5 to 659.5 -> 104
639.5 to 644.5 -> 112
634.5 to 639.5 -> 102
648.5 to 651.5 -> 107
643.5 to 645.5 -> 115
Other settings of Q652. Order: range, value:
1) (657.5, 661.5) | 104.4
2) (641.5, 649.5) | 115.6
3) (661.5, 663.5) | 99.63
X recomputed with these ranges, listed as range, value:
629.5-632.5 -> 71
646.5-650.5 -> 110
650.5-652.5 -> 105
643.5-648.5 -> 112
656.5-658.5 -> 102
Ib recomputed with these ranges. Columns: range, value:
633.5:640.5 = 109.5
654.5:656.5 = 107.3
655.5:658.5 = 105.2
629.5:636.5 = 100.2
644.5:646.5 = 114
